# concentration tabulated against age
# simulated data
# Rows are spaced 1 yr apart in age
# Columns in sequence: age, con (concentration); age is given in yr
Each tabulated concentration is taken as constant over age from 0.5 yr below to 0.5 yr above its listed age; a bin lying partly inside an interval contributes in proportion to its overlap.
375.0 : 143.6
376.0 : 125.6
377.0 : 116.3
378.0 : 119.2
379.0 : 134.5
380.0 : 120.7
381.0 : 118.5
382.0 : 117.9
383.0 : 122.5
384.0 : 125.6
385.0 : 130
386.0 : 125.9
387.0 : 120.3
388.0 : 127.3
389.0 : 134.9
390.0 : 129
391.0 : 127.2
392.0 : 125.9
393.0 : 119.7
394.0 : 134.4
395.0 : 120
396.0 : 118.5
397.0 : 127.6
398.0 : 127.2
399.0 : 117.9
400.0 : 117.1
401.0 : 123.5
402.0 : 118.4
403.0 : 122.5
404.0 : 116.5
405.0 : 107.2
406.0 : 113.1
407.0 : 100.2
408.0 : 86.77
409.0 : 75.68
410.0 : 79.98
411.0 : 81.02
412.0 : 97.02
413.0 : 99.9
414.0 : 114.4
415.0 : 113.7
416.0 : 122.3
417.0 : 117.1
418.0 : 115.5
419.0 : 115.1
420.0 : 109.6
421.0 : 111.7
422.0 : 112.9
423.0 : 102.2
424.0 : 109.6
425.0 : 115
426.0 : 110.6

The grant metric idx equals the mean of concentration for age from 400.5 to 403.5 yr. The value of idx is 121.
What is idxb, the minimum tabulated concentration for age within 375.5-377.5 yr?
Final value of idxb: 116.3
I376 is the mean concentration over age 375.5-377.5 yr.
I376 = 121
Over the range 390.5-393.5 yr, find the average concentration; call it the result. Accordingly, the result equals 124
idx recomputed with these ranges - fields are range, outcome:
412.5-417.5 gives 113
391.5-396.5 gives 124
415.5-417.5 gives 120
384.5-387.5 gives 125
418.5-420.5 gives 112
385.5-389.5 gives 127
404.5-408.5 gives 102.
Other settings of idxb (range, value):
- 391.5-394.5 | 119.7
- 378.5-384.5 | 117.9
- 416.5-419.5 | 115.1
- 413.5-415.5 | 113.7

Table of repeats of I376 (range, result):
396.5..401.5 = 123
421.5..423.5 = 108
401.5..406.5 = 116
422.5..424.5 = 106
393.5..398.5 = 126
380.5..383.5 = 120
